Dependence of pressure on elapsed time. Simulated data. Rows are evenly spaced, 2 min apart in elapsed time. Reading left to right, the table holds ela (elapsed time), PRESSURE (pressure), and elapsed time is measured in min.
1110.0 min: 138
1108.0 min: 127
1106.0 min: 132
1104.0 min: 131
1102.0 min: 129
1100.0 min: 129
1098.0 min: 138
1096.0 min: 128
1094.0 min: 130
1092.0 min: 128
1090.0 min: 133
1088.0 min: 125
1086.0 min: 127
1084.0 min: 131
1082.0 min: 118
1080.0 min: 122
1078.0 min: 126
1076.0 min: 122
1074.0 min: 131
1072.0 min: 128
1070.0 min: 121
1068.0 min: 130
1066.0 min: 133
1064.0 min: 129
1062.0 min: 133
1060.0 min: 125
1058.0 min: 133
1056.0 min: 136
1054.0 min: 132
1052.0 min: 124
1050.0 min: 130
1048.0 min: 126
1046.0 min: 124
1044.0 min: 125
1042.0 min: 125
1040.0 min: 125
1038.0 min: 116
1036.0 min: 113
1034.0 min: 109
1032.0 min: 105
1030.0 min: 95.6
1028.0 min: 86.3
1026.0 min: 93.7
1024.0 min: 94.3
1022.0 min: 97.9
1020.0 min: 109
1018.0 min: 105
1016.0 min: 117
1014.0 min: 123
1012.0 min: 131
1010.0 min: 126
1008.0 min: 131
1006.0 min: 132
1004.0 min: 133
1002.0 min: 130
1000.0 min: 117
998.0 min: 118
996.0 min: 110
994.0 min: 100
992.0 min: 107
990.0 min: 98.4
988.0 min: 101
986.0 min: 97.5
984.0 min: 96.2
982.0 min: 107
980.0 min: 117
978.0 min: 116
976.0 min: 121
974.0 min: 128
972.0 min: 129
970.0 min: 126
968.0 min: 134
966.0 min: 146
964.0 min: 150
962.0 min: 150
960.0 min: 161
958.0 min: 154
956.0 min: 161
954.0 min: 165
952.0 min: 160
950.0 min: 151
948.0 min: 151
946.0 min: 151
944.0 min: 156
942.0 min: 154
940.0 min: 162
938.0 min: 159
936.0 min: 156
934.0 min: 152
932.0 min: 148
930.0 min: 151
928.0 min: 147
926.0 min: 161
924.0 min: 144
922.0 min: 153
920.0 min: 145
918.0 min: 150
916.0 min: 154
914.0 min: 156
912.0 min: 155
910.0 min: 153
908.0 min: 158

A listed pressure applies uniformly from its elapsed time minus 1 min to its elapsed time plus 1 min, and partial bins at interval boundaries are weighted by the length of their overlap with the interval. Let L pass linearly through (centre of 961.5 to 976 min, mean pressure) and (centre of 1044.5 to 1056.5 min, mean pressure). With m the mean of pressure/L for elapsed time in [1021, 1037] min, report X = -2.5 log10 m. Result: 0.294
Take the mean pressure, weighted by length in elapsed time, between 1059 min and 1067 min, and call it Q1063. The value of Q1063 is 130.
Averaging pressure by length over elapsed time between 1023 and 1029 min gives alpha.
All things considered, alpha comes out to 91.4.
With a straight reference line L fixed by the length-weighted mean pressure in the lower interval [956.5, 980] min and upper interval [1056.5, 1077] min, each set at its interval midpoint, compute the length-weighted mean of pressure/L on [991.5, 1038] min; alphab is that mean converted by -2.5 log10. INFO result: 0.18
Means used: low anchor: 137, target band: 112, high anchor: 129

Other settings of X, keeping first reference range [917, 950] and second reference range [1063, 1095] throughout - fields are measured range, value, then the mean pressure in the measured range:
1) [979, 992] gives 0.36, 103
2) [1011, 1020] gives 0.17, 118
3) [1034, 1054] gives 0.09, 123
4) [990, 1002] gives 0.26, 111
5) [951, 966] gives -0.06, 157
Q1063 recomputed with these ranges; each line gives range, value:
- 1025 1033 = 95.1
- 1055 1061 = 131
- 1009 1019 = 120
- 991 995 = 104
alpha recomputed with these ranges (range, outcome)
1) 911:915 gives 156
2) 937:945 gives 158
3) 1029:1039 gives 108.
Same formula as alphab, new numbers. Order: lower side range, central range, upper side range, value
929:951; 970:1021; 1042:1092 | 0.219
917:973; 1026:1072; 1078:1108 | 0.117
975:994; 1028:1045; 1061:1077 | 0.070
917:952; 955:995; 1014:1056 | 0.103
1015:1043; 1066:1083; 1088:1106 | -0.024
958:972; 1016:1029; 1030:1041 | 0.189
